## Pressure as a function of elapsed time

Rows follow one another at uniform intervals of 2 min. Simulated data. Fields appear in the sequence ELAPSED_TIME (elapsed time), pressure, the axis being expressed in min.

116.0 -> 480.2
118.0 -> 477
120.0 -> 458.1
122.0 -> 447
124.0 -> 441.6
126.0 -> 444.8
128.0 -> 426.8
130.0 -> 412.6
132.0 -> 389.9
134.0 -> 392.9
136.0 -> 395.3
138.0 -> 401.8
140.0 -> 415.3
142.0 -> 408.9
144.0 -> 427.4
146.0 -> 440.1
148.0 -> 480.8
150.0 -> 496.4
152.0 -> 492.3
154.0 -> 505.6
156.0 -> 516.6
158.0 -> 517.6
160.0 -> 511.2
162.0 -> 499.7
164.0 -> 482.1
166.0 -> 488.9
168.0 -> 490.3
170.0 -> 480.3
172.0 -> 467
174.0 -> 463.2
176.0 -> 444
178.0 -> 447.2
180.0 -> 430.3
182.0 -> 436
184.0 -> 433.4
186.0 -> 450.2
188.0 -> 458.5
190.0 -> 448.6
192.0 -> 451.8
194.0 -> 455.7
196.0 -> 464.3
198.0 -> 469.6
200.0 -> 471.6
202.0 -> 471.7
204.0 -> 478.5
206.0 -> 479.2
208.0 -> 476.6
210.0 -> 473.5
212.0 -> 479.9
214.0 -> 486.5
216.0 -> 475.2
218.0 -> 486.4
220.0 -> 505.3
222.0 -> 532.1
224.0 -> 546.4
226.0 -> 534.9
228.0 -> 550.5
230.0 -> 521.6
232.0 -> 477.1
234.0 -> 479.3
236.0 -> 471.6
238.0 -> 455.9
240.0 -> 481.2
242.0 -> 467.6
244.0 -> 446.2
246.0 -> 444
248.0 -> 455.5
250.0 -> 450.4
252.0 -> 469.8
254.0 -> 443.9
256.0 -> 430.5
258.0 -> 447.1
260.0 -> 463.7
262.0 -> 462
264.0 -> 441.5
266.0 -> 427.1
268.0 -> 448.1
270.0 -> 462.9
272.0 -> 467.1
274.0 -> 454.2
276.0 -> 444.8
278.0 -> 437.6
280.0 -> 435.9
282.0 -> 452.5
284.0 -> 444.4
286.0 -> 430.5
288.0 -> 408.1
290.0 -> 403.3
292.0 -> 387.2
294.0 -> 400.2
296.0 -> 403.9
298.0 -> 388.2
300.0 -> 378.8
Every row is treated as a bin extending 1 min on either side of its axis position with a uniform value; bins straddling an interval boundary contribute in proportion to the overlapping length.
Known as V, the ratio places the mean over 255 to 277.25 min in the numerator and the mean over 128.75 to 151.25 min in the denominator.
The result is 1.1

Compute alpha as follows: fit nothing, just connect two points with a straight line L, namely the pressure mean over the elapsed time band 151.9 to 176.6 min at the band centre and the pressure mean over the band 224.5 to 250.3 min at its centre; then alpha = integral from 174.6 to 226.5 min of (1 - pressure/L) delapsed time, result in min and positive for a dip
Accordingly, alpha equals 1.5 min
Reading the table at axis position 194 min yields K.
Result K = 455.7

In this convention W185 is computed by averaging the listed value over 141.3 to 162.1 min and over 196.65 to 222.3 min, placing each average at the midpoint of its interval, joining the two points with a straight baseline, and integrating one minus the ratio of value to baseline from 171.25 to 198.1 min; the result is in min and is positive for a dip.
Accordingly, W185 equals 1.7 min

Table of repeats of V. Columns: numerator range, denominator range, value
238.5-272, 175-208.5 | 0.99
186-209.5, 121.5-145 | 1.12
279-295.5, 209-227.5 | 0.83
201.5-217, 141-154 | 1.04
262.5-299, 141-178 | 0.90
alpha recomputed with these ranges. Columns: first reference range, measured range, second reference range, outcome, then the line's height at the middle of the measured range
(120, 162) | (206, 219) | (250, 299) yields -1.1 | 442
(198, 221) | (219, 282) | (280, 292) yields -2.6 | 451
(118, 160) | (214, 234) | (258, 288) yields -2.9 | 447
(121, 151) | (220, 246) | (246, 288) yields -3.1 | 442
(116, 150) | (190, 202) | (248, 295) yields -0.7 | 436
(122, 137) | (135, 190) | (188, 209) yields -2.7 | 441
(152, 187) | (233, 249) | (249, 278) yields -0.2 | 456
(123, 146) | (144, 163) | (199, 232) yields -2.5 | 435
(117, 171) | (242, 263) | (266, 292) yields -0.5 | 442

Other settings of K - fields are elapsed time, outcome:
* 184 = 433.4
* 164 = 482.1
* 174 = 463.2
